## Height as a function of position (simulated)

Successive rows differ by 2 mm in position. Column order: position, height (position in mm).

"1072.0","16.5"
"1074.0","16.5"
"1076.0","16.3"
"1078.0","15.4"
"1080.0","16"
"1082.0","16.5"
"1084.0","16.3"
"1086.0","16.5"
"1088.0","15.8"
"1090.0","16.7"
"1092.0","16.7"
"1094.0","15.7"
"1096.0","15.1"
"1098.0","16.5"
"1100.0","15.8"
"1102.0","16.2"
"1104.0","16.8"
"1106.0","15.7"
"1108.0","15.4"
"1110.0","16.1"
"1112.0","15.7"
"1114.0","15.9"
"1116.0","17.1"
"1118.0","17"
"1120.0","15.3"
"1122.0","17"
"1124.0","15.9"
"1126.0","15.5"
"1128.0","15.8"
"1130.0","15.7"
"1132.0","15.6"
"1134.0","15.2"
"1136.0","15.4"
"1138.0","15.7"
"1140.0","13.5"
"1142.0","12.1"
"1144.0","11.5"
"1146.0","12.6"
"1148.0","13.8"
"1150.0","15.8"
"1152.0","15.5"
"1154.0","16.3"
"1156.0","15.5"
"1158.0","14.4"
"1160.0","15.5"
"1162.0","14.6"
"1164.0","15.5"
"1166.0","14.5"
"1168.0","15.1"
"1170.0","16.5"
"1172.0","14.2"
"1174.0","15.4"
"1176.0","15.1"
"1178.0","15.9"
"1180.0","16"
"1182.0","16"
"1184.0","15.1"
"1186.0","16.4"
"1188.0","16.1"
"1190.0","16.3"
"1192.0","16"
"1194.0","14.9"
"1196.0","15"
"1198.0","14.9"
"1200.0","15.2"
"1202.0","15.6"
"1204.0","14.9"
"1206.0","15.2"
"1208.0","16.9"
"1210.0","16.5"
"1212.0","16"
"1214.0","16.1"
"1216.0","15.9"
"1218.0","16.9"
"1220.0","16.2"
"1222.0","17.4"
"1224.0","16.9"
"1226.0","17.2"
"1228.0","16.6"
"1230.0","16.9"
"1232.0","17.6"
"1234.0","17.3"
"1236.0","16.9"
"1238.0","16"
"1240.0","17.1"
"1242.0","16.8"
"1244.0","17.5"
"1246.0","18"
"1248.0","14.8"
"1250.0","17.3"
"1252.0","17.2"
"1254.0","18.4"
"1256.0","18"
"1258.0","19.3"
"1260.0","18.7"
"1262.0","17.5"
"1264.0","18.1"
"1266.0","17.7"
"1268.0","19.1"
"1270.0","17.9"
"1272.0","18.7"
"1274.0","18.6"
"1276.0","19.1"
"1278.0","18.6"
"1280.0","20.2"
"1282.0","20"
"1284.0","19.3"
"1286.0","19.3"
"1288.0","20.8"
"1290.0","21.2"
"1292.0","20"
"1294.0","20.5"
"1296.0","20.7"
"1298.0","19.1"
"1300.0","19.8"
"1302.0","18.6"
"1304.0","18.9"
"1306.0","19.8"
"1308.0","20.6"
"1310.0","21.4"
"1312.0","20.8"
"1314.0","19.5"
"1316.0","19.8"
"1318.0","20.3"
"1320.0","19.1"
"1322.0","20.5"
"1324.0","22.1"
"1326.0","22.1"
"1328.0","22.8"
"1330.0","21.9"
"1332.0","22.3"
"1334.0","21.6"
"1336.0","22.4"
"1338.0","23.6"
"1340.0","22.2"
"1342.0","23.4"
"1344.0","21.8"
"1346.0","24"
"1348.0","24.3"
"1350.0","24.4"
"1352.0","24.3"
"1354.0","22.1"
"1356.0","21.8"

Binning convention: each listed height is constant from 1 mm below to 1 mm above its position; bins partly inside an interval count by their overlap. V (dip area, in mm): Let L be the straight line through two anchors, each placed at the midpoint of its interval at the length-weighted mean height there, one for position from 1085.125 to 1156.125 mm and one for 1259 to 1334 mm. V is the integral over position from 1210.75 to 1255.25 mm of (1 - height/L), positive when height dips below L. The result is 3.51 mm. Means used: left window 15.5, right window 19.9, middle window 16.9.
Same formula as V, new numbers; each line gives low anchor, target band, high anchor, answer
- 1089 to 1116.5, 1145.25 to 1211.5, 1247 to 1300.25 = 7.4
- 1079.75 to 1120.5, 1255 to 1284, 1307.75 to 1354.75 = 2.5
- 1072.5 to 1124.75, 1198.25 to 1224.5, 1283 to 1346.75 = 3.6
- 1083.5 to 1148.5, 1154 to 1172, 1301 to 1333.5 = 1.6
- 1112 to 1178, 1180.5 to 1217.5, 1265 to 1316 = 2.3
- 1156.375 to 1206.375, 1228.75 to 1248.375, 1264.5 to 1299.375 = 0.8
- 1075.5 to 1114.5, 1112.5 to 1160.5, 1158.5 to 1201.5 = 1.8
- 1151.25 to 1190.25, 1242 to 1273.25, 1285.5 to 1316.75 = 1.2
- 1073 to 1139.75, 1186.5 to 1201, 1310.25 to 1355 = 2.2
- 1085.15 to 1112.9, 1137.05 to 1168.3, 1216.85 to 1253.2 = 3.7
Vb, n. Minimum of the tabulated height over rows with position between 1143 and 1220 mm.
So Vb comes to 11.5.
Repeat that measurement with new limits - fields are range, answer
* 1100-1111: 15.4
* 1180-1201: 14.9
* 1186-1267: 14.8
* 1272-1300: 18.6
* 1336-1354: 21.8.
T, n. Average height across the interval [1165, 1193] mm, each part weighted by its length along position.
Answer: 15.6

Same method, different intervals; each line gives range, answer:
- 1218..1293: 18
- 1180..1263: 16.6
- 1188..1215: 15.7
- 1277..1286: 19.5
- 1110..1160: 15.2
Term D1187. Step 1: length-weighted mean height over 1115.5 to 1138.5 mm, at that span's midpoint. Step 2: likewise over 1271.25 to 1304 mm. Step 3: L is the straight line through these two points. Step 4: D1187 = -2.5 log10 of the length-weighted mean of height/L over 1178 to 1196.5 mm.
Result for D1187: 0.10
